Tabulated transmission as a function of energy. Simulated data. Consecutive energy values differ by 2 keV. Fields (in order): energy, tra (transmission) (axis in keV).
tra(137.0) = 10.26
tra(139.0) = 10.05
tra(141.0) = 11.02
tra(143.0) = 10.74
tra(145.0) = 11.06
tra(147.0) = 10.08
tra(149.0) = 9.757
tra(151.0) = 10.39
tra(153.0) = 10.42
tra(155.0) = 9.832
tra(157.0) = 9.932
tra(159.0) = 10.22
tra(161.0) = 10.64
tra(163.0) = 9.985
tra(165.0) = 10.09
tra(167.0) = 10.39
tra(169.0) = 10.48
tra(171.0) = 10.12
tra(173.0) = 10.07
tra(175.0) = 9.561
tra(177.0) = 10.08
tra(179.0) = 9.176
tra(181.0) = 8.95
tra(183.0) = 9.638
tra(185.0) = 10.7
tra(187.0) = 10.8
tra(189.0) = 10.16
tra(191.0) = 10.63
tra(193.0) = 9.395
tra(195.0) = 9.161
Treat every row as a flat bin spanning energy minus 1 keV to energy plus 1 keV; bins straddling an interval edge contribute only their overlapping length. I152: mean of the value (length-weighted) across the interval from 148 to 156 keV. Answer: 10.1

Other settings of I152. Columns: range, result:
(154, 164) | 10.1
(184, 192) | 10.6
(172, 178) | 9.9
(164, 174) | 10.2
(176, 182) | 9.4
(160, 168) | 10.3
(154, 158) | 9.88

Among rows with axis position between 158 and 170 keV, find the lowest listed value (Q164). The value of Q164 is 9.985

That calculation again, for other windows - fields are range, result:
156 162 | 9.932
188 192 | 10.16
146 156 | 9.757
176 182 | 8.95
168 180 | 9.176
